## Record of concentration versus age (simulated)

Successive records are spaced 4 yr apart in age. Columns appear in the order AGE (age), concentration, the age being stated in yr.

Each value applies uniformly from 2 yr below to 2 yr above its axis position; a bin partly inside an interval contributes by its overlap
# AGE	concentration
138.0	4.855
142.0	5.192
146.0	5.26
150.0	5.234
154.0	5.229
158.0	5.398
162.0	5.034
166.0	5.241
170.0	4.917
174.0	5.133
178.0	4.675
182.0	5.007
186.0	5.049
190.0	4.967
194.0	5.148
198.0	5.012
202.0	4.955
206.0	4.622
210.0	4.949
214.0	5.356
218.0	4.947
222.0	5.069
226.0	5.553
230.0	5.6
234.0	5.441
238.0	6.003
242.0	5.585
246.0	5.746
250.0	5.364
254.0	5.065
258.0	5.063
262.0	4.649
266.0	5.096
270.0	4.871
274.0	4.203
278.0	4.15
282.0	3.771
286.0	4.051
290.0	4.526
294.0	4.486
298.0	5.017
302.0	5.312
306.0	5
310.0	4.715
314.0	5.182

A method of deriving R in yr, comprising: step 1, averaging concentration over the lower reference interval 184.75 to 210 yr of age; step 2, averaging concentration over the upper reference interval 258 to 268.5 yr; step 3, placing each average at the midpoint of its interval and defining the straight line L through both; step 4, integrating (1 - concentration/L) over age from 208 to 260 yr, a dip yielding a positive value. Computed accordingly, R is -4.6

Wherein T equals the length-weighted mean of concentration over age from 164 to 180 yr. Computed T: 4.99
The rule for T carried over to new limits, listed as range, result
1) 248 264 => 5.04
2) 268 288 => 4.21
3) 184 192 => 5.01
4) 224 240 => 5.65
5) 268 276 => 4.54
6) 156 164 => 5.22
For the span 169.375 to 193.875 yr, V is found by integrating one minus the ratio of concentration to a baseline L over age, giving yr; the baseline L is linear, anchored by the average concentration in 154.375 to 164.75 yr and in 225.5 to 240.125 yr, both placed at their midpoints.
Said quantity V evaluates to 1.7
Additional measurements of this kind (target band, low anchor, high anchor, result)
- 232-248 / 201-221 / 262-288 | -3.37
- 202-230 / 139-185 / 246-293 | -1.29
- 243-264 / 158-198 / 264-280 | -2.36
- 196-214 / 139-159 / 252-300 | 0.03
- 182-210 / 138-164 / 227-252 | 2.32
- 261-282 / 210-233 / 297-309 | 2.64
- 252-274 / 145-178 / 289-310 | 0.28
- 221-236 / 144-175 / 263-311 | -1.76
